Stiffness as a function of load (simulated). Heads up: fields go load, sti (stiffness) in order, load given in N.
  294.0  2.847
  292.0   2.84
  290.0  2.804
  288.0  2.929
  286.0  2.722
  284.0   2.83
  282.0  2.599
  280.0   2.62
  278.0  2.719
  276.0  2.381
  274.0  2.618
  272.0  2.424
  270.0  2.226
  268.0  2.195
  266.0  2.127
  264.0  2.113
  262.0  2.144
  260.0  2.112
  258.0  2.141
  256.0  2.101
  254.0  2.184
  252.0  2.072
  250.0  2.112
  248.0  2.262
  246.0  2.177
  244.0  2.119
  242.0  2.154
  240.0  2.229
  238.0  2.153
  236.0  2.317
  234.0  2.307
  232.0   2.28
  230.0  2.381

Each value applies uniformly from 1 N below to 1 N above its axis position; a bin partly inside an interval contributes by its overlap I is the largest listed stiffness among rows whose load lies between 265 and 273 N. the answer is 2.424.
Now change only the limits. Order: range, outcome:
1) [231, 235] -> 2.307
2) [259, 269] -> 2.195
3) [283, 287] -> 2.83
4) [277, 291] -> 2.929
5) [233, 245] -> 2.317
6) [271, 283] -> 2.719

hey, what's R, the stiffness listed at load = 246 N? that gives 2.177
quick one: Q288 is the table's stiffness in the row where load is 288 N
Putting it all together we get 2.929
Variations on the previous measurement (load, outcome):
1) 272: 2.424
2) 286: 2.722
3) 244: 2.119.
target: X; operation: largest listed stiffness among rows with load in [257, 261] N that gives 2.141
